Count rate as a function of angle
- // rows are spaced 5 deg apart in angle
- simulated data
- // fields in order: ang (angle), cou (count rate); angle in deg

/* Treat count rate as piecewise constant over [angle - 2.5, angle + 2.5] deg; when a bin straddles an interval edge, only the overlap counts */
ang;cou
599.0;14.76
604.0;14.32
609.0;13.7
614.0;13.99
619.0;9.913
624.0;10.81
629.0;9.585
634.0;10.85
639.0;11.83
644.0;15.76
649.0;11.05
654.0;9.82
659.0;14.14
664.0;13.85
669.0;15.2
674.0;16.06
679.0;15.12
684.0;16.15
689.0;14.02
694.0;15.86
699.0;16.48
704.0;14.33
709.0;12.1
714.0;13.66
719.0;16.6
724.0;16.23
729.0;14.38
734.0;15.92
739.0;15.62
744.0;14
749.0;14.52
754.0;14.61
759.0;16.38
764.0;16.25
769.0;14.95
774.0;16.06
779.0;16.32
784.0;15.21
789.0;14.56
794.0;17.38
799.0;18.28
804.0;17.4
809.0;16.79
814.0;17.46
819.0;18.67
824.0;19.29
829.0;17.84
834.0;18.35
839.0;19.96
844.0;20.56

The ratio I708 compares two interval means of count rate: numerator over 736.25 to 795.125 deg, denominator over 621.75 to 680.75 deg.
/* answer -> 1.20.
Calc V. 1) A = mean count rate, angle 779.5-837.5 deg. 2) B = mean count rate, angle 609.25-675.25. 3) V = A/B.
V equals 1.39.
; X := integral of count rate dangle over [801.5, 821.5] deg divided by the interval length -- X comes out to 17.6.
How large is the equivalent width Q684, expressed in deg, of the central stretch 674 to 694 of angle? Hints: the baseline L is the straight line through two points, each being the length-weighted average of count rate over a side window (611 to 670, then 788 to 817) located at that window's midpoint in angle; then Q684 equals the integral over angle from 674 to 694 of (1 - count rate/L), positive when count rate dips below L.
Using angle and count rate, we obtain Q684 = -2.7 deg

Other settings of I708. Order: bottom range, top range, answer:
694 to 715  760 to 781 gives 1.11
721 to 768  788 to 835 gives 1.15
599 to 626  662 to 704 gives 1.20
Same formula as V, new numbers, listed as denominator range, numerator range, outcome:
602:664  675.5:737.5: 1.24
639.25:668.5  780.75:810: 1.28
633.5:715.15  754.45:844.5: 1.23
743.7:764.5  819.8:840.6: 1.24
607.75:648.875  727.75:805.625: 1.32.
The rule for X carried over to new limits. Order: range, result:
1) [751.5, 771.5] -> 15.5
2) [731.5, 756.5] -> 14.9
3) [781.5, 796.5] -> 15.7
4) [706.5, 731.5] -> 14.6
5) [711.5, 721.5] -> 15.1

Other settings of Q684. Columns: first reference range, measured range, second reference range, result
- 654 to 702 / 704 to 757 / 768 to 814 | 2.9 deg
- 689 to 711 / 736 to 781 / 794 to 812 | 2.4 deg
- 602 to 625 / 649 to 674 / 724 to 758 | 0.4 deg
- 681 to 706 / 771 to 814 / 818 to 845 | 3.6 deg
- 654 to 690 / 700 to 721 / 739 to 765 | 0.8 deg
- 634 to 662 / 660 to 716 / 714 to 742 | -3.5 deg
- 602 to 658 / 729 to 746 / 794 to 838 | 0.4 deg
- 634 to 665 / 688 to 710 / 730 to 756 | -1.6 deg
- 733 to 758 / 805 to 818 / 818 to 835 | 0.4 deg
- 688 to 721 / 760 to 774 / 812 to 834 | 0.7 deg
